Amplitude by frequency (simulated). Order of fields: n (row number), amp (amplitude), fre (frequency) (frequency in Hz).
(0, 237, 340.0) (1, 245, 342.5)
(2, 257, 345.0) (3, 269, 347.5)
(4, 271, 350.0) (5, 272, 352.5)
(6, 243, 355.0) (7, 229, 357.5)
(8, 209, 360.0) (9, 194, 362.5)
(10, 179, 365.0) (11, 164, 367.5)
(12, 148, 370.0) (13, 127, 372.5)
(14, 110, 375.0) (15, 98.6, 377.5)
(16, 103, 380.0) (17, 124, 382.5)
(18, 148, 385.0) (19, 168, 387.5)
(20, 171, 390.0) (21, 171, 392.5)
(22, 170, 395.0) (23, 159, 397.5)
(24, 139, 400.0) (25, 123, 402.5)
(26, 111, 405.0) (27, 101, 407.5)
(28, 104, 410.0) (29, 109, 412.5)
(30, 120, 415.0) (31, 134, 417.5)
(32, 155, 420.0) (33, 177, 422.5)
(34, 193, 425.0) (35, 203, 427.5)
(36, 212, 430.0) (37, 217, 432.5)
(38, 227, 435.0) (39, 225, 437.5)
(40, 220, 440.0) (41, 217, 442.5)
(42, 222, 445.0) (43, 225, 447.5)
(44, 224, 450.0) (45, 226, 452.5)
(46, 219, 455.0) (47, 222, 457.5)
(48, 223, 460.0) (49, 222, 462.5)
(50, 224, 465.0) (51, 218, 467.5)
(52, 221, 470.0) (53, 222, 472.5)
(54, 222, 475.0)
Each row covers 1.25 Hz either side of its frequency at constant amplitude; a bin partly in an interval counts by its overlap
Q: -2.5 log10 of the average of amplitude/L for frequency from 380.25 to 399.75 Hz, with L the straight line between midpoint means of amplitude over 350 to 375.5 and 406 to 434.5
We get 0.143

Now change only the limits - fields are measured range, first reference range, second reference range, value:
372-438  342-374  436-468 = 0.399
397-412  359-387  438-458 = 0.420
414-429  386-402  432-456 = 0.183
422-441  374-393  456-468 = -0.118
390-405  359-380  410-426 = -0.029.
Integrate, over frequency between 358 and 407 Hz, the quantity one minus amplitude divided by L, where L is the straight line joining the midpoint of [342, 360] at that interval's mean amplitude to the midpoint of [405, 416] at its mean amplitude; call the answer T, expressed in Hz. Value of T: 6.66 Hz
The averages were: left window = 252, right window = 109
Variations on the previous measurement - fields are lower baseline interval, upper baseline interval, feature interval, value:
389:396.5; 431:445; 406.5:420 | 5.30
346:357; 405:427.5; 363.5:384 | 8.17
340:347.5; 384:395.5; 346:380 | 4.56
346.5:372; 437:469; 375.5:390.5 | 5.83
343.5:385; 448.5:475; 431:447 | -0.56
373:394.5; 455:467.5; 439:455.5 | -1.23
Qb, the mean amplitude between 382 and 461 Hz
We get 177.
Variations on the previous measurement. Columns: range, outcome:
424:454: 218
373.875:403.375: 141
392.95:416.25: 128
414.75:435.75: 184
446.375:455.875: 224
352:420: 152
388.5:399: 167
